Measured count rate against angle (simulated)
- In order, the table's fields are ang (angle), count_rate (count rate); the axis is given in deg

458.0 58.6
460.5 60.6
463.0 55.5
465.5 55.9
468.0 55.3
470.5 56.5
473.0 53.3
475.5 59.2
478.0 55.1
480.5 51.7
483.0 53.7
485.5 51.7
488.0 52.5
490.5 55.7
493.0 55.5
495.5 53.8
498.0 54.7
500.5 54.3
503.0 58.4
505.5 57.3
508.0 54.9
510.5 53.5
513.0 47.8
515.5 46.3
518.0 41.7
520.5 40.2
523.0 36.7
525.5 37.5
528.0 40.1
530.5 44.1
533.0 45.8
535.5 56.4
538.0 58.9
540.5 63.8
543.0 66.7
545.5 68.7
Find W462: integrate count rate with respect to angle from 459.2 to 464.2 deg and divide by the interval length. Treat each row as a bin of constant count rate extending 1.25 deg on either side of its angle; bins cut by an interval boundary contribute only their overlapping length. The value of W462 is 58.1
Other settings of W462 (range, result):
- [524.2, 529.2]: 38.8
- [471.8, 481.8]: 54.8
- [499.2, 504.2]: 56.3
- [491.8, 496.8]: 54.6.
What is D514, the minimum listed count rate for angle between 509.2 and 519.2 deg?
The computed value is 41.7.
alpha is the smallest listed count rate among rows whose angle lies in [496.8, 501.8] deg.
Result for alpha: 54.3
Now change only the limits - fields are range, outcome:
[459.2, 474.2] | 53.3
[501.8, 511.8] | 53.5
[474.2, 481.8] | 51.7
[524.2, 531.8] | 37.5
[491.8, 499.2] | 53.8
